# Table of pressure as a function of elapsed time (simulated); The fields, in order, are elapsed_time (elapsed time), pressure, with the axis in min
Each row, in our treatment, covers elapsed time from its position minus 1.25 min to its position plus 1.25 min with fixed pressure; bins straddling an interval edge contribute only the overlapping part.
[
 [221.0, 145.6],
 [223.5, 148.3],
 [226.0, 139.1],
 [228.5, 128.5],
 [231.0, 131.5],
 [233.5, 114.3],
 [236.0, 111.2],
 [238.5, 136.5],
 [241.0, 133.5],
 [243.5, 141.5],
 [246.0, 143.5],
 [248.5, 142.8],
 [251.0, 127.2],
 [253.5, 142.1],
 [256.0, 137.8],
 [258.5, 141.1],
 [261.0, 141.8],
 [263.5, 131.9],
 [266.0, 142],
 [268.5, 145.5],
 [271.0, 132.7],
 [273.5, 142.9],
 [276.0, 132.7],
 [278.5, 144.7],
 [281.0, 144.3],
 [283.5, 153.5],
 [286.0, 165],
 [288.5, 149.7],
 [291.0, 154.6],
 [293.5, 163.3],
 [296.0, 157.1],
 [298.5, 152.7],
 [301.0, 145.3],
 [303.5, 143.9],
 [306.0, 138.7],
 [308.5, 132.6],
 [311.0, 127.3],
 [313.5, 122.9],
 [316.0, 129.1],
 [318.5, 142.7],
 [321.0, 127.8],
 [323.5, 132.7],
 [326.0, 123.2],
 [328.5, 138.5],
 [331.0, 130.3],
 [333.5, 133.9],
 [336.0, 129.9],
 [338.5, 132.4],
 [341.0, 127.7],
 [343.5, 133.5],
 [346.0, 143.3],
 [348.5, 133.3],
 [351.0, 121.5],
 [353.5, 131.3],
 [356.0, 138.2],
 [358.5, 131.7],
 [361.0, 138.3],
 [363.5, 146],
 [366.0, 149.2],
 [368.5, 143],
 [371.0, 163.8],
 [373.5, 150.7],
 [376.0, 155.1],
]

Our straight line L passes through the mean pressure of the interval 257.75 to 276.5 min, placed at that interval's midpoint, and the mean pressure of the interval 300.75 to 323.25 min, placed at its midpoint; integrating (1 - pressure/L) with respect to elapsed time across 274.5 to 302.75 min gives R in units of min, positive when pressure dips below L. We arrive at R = -3.0 min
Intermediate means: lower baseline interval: 139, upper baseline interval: 134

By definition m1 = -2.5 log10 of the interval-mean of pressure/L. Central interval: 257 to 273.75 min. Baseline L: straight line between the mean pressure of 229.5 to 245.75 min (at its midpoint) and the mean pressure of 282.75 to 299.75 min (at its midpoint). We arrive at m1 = 0.029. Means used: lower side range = 129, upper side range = 157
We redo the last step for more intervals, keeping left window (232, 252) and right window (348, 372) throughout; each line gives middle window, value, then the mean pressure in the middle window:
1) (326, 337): 0.044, 132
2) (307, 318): 0.058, 129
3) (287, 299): -0.157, 156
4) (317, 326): 0.034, 133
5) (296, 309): -0.070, 145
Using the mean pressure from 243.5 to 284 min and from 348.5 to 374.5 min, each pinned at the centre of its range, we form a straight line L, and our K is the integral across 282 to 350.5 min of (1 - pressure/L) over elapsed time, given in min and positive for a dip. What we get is 0.6 min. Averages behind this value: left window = 140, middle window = 139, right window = 141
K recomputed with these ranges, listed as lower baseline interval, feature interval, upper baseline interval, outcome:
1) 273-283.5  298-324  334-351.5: 0.3 min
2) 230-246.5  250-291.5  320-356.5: -4.0 min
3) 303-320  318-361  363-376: 2.9 min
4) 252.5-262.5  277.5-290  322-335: -1.3 min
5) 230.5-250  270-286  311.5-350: -1.4 min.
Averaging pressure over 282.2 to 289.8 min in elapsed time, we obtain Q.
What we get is 156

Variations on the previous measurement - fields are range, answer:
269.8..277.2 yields 136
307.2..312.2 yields 130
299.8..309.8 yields 140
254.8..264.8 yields 138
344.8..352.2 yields 133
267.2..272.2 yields 139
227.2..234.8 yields 125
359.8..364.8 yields 142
